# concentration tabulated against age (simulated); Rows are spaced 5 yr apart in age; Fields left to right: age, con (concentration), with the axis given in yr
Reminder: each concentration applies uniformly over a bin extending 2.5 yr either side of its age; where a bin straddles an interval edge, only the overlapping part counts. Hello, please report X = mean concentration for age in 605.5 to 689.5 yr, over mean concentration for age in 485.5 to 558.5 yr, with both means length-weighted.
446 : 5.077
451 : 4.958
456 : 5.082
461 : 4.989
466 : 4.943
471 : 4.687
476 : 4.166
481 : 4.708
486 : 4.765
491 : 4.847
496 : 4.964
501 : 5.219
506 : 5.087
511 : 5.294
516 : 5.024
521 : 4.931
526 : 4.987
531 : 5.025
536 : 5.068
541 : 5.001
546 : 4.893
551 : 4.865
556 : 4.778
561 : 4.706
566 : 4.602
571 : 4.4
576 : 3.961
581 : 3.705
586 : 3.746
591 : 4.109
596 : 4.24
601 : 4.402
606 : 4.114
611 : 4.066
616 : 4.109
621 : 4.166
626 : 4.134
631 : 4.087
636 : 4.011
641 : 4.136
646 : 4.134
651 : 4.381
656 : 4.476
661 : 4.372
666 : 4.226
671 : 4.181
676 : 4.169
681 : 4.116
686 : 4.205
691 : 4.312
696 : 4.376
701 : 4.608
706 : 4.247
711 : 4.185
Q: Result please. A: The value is 0.84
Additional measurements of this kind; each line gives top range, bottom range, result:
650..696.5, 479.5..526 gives 0.86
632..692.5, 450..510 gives 0.87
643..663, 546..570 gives 0.92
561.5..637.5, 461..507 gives 0.86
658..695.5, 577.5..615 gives 1.05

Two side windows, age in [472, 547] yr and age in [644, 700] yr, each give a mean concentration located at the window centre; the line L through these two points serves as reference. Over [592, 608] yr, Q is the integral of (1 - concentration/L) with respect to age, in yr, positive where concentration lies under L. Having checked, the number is 1.1 yr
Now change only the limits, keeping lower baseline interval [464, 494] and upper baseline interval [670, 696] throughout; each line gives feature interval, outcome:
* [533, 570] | -2.5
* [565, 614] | 3.4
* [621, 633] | 0.6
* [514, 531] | -1.5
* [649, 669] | -0.4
